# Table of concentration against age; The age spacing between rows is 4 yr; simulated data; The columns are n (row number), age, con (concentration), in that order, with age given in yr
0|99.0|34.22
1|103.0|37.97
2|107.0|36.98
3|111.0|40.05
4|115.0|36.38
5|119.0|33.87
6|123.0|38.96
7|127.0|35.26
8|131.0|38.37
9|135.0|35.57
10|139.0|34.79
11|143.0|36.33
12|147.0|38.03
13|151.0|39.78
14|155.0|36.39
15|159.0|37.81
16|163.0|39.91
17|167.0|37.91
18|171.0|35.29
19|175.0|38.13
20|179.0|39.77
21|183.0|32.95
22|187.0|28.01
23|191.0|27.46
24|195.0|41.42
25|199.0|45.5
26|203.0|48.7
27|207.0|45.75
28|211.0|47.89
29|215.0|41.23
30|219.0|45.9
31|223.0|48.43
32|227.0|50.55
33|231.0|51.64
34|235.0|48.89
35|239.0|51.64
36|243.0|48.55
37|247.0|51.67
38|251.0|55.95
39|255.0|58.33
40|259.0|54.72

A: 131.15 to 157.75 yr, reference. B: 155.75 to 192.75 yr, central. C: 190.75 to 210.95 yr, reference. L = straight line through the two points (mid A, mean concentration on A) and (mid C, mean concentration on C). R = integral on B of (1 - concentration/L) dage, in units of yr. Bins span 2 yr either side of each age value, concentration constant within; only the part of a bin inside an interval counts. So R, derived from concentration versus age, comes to 4.6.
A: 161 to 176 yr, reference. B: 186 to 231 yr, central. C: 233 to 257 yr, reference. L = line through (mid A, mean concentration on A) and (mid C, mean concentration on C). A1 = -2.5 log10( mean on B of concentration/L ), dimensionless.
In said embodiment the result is 0.05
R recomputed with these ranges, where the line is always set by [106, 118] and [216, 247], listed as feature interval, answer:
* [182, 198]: 4.2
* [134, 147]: 1.4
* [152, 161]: 1.0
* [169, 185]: 2.7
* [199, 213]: -0.1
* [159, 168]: 0.8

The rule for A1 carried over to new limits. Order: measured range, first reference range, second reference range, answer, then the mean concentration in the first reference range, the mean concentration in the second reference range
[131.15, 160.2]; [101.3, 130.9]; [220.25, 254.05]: 0.10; 37.1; 51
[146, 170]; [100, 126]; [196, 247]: 0.09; 37.2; 47.9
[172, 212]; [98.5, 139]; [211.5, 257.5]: 0.16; 36.8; 50.2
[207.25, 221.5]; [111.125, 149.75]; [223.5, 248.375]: 0.05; 36.6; 50.3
